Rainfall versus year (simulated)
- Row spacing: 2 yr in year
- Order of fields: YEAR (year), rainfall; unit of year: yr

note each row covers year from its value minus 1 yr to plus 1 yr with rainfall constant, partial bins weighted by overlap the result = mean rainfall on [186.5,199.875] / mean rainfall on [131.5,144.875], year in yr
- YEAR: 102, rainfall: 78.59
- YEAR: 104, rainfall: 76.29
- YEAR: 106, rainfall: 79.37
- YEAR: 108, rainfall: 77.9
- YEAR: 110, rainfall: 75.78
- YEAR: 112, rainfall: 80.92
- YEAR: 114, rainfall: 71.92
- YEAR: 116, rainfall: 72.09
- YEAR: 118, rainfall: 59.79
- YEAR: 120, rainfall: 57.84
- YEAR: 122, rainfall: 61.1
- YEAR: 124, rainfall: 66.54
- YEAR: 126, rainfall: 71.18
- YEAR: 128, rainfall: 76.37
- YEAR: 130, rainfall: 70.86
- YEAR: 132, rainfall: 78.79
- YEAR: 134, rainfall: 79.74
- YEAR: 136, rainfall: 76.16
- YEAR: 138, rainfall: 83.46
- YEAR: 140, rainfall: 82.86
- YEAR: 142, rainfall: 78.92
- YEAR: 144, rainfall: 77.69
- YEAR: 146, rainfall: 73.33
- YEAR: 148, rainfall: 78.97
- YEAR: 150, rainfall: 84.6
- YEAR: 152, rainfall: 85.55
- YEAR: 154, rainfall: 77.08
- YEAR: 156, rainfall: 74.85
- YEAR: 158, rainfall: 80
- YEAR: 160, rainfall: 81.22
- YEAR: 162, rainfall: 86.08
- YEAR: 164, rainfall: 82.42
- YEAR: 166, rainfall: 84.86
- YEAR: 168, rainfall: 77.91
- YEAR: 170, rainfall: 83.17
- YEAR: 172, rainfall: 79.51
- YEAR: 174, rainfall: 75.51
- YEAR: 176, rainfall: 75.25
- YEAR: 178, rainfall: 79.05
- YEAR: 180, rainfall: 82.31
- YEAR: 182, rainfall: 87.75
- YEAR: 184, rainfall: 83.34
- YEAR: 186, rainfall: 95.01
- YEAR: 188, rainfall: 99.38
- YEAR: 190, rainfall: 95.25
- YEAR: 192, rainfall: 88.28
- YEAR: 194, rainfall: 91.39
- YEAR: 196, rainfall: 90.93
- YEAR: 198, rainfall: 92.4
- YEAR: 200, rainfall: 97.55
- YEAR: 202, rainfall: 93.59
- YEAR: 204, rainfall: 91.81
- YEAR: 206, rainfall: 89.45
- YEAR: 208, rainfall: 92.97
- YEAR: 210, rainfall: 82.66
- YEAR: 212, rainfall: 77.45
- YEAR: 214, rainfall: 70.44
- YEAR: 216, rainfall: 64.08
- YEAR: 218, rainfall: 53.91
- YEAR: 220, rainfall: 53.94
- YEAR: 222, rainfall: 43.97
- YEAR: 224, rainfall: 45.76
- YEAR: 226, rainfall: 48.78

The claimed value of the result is 1.2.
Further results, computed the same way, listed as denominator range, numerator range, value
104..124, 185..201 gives 1.32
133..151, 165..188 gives 1.04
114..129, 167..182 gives 1.19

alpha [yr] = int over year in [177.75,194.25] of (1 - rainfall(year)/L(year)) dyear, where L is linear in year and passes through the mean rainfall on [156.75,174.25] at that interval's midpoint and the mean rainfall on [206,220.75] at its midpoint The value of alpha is -2.6 yr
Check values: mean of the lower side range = 81.3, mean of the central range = 89.4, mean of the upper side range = 72.3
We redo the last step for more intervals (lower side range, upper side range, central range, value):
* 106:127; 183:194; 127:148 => -0.4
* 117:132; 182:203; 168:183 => 1.0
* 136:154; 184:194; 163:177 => 1.2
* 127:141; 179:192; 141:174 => 1.4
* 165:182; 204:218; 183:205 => -3.7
